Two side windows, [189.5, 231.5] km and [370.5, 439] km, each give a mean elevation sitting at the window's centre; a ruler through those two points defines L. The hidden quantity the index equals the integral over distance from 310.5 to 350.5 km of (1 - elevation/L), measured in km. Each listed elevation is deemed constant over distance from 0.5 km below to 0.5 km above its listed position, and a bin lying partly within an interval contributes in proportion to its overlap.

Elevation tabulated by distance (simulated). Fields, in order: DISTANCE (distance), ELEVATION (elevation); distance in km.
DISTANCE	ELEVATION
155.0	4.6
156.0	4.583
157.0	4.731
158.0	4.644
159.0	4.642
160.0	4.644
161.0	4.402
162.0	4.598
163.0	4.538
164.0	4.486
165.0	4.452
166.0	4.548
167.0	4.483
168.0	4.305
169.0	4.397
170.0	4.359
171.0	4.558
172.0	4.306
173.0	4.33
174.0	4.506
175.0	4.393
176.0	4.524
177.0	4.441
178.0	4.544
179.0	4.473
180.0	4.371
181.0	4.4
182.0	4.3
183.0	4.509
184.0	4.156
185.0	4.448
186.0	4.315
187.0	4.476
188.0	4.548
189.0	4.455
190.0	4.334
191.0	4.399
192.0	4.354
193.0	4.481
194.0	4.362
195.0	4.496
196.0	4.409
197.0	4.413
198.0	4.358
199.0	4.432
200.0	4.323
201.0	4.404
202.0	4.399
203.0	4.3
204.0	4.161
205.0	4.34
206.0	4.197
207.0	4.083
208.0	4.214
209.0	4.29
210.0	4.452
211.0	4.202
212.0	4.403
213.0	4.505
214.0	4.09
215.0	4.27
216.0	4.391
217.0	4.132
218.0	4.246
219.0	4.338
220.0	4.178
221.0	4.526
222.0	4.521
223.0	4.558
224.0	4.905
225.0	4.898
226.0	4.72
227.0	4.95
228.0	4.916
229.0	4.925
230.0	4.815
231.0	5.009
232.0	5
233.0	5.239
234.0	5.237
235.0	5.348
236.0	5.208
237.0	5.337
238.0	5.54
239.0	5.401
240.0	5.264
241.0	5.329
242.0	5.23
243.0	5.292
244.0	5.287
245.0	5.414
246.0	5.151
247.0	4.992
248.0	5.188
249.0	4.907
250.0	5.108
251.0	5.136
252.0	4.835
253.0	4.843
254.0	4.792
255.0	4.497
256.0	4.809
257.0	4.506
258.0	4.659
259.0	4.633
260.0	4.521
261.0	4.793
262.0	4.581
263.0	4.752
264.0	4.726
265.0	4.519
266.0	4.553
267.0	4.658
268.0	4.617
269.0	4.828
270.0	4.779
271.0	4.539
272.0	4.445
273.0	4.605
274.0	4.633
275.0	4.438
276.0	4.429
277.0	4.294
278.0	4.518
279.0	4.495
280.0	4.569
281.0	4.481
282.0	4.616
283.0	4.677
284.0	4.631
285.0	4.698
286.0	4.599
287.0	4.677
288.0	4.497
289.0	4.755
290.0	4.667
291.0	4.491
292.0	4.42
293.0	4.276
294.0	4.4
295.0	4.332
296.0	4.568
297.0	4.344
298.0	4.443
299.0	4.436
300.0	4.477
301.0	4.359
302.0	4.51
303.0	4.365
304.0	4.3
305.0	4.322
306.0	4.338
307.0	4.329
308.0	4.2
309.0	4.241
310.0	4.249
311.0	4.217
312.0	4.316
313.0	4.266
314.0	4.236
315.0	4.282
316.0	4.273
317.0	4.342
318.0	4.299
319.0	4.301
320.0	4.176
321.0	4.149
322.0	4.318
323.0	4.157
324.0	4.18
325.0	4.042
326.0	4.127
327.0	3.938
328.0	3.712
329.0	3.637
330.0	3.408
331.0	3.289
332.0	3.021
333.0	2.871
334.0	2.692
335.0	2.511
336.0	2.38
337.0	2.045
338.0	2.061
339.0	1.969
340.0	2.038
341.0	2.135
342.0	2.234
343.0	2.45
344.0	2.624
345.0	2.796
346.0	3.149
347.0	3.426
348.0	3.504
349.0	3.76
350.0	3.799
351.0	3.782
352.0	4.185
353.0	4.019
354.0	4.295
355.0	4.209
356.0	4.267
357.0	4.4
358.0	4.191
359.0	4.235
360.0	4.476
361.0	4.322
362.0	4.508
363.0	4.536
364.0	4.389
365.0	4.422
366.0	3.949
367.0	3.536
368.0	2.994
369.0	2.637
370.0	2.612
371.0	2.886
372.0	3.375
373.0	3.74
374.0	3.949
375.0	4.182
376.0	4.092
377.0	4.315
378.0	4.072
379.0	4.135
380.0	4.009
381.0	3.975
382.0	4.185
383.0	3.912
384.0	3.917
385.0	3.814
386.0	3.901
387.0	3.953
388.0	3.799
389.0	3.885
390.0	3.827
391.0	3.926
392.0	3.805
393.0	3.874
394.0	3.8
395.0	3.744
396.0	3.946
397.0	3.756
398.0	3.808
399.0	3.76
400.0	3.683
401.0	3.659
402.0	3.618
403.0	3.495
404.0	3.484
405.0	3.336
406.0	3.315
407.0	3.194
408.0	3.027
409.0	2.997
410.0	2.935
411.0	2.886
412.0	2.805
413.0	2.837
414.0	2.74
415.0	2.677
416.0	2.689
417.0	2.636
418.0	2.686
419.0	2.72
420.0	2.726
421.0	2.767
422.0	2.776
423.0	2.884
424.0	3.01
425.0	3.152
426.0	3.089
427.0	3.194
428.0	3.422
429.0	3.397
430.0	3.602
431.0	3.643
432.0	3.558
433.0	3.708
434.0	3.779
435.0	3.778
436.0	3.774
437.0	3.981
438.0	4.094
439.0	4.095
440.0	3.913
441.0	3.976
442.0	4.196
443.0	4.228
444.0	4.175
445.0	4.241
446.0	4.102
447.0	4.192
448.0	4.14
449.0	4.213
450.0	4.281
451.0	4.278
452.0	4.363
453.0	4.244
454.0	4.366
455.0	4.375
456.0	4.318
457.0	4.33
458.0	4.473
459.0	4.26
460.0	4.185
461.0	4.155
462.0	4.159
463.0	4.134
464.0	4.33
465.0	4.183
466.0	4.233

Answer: 4.6 km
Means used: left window 4.45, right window 3.51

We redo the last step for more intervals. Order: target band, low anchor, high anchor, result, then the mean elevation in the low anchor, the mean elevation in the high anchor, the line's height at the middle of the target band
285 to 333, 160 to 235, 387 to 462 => -1.9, 4.48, 3.64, 4.06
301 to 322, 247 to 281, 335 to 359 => -2.5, 4.67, 3.21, 3.84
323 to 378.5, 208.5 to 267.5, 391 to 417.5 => 4.3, 4.81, 3.34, 3.81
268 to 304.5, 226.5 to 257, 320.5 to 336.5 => -2.0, 5.09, 3.53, 4.29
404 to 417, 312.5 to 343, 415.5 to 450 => 2.1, 3.42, 3.56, 3.53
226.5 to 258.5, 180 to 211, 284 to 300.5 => -4.6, 4.36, 4.51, 4.43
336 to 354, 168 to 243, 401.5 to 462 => 4.5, 4.57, 3.6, 3.97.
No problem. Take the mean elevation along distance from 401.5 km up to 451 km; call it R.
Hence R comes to 3.44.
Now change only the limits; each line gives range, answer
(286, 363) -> 3.88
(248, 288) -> 4.66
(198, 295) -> 4.68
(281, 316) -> 4.43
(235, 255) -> 5.16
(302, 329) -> 4.21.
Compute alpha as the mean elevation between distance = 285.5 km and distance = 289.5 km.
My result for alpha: 4.63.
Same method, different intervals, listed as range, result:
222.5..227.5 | 4.81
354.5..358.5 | 4.27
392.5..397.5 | 3.82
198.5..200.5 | 4.38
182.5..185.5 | 4.37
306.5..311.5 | 4.25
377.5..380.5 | 4.07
